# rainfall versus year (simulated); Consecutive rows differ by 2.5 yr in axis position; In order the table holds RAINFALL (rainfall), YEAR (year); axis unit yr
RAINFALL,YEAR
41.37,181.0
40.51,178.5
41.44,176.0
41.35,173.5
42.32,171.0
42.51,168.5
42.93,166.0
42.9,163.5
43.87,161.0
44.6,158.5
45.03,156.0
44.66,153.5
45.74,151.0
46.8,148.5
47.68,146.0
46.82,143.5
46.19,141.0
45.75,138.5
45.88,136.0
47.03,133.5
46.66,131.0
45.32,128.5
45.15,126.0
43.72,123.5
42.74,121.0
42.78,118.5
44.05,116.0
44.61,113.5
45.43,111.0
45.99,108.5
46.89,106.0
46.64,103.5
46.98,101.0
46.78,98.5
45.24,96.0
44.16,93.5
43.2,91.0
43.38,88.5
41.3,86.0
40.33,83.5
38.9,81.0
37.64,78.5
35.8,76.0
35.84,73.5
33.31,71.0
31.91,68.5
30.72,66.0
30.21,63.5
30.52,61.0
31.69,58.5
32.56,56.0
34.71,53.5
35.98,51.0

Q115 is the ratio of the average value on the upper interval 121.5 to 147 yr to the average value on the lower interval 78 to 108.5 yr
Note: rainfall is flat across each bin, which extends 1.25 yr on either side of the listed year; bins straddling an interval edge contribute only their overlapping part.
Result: 1.05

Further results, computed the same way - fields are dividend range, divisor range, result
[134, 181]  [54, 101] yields 1.18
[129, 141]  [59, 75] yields 1.44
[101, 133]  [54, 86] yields 1.31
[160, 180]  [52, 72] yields 1.32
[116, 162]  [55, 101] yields 1.20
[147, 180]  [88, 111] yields 0.95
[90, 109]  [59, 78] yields 1.40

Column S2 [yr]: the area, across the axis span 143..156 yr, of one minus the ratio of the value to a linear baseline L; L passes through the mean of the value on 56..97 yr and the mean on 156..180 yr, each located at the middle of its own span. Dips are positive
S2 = -1.5 yr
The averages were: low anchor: 36.9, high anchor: 42.6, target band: 46.2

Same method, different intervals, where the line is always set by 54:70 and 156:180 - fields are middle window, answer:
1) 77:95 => -3.8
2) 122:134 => -2.2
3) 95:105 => -3.1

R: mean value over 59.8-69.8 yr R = 30.9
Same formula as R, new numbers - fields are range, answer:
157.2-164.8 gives 43.8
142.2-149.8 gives 47.1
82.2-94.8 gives 42.5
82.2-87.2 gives 40.8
